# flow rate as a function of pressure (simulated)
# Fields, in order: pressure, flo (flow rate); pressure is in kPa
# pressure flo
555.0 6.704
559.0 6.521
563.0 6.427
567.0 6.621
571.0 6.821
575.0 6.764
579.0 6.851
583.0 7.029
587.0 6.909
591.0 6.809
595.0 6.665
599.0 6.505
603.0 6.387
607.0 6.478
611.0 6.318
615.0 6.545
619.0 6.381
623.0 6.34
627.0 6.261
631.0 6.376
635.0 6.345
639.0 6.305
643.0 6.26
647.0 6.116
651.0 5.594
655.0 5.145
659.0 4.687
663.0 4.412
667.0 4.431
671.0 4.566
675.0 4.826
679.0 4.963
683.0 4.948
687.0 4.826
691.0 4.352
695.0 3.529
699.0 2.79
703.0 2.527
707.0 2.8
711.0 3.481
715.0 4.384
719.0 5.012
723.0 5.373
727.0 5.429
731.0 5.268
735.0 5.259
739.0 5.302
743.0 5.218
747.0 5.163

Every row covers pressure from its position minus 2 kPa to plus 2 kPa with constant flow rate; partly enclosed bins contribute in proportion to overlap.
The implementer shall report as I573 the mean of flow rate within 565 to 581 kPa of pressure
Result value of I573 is 6.76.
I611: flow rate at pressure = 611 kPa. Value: 6.318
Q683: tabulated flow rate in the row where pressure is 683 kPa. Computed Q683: 4.948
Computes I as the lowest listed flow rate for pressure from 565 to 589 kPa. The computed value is 6.621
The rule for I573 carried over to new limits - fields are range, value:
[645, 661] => 5.39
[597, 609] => 6.46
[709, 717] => 3.93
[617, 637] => 6.34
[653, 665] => 4.75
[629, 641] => 6.34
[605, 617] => 6.45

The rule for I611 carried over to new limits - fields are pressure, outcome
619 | 6.381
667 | 4.431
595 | 6.665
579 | 6.851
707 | 2.8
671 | 4.566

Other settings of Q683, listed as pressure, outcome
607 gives 6.478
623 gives 6.34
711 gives 3.481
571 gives 6.821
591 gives 6.809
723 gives 5.373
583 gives 7.029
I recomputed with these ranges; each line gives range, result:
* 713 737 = 4.384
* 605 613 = 6.318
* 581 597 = 6.665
